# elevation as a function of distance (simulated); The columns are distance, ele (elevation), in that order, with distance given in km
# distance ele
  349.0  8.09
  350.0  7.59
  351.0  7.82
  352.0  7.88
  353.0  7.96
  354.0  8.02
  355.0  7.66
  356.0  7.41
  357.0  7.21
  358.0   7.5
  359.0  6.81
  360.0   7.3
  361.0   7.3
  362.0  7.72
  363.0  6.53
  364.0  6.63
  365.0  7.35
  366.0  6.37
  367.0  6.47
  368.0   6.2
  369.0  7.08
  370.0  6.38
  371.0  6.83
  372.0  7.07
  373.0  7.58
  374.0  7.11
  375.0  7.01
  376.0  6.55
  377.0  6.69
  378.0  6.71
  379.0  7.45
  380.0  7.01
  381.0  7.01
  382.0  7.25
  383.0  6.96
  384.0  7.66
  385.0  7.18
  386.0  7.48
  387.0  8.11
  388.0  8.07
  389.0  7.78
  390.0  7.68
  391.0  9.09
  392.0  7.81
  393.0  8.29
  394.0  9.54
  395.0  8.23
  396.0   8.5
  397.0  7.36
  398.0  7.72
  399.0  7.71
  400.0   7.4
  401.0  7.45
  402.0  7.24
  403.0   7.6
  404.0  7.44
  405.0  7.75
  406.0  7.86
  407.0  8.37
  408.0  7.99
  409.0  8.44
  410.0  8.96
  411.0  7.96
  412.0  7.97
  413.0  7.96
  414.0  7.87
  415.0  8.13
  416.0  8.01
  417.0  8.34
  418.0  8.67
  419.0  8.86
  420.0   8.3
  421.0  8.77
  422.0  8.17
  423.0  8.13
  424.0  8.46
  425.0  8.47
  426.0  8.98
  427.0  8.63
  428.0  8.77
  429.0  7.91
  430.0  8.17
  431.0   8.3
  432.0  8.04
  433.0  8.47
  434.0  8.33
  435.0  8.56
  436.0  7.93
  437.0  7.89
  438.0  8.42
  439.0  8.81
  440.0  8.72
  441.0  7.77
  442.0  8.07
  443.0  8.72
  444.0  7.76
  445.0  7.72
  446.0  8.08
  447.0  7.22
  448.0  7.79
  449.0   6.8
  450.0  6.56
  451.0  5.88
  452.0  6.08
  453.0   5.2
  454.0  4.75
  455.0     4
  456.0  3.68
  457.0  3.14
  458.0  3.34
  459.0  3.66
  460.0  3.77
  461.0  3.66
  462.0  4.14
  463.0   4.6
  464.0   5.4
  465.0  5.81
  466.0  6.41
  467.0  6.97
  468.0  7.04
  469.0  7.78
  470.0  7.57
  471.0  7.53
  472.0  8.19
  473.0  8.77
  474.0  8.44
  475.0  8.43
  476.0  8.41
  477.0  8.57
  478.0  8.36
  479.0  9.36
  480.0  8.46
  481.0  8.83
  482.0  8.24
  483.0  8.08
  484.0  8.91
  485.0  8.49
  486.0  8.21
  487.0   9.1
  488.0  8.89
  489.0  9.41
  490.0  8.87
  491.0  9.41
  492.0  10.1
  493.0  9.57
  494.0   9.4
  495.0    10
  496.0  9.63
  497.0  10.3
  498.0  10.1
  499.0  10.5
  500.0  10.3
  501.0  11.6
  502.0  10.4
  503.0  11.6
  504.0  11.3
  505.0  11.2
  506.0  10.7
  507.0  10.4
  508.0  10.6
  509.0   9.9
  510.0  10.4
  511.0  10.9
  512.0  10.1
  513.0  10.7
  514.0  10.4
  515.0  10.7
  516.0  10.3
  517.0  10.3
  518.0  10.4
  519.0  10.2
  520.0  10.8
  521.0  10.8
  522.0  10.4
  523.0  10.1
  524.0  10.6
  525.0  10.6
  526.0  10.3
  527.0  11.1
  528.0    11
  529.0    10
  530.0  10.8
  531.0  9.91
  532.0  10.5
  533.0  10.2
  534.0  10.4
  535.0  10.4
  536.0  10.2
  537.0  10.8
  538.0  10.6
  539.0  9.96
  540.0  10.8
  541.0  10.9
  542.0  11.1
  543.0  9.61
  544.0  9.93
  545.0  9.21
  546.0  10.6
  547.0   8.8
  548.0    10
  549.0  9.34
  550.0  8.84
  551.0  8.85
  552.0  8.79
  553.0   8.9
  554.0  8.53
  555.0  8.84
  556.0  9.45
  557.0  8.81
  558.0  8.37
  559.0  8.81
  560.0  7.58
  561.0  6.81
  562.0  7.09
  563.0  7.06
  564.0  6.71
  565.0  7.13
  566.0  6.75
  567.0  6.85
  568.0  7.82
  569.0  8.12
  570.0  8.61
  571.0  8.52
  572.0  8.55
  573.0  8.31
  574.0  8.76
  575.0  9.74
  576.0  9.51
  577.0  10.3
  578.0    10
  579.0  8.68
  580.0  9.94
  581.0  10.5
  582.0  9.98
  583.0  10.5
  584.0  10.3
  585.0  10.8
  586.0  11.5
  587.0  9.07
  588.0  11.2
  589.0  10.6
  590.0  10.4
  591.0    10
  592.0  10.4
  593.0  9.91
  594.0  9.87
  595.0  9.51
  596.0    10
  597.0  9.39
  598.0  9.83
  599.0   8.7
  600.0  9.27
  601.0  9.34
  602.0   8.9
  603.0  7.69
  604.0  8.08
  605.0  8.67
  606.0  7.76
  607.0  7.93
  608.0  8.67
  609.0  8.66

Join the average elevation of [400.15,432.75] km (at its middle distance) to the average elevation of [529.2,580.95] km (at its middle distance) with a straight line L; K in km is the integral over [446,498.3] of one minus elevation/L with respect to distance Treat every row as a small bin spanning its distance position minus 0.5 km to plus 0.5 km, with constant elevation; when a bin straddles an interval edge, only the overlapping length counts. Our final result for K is 7.66 km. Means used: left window 8.18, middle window 7.33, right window 9.14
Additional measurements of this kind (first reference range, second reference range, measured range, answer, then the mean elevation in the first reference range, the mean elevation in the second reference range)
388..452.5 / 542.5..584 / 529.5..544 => -3.0 km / 8.04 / 8.79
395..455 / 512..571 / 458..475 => 4.5 km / 7.87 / 9.5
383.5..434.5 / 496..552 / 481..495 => 0.9 km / 8.13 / 10.4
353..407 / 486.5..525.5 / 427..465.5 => 9.6 km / 7.41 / 10.3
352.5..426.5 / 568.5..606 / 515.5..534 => -3.1 km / 7.66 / 9.53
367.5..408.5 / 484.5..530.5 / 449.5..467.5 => 8.5 km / 7.52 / 10.2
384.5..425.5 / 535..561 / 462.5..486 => 2.6 km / 8.08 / 9.47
